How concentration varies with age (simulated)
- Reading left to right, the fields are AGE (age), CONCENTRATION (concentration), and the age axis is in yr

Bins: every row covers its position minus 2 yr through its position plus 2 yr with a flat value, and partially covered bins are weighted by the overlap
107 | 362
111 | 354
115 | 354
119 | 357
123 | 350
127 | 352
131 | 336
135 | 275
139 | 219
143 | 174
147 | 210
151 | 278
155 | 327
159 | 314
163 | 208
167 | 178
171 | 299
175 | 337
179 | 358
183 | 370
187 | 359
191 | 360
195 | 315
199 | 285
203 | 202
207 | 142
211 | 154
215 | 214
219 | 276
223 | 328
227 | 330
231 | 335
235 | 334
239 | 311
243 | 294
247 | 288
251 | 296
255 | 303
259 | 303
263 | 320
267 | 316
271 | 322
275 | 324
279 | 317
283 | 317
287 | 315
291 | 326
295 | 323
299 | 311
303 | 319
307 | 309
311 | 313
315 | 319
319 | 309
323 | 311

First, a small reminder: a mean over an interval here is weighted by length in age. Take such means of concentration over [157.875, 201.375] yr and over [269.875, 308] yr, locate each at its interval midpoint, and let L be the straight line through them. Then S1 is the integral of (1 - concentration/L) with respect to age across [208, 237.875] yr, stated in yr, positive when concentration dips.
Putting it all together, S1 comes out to 3.2 yr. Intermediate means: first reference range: 307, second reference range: 318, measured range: 278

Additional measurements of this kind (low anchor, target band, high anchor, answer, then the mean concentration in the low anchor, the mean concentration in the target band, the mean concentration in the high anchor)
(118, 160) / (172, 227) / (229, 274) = 2.5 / 288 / 287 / 311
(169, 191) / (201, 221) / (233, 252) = 7.8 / 346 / 198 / 305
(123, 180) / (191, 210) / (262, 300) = 3.1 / 277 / 245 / 319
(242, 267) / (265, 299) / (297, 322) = -1.3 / 302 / 319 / 313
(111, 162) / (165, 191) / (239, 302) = -1.6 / 296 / 320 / 312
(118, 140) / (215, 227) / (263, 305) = 1.0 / 317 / 292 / 319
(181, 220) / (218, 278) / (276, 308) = -4.0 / 267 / 313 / 318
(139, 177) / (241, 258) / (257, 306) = 0.3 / 256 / 296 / 318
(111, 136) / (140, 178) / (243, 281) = 8.3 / 341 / 260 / 309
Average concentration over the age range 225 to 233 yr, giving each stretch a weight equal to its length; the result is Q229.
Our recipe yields 332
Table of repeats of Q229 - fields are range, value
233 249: 307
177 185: 364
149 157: 302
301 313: 314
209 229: 260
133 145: 223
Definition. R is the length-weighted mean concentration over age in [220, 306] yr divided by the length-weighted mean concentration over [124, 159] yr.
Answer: 1.14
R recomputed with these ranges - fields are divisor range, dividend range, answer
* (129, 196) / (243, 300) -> 1.08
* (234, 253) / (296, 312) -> 1.03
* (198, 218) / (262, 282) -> 1.61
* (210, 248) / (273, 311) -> 1.10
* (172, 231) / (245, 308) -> 1.08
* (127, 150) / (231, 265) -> 1.21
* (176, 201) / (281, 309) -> 0.93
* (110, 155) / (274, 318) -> 1.07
